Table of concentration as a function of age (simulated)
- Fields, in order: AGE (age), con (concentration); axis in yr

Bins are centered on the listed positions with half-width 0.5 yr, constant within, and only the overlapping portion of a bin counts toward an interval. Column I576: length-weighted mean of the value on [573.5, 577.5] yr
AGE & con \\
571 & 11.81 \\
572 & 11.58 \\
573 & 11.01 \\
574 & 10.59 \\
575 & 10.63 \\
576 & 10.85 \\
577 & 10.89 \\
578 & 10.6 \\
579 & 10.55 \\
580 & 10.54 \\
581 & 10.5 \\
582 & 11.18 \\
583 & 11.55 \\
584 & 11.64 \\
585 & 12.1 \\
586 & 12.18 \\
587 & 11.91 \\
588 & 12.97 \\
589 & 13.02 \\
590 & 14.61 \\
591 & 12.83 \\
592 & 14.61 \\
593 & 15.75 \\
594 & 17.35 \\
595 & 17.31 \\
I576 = 10.7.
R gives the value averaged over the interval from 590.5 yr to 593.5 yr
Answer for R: 14.4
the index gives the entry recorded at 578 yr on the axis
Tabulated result 10.6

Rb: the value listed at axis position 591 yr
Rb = 12.83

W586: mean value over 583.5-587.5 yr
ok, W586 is 12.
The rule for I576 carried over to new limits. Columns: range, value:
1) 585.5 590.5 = 12.9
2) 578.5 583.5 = 10.9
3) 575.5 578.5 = 10.8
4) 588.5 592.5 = 13.8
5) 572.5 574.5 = 10.8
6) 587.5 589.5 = 13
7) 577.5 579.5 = 10.6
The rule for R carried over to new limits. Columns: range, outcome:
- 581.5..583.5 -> 11.4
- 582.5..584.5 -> 11.6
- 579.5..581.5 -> 10.5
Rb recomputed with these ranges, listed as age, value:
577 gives 10.89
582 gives 11.18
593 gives 15.75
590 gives 14.61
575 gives 10.63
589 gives 13.02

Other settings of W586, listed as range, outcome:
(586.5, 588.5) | 12.4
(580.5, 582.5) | 10.8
